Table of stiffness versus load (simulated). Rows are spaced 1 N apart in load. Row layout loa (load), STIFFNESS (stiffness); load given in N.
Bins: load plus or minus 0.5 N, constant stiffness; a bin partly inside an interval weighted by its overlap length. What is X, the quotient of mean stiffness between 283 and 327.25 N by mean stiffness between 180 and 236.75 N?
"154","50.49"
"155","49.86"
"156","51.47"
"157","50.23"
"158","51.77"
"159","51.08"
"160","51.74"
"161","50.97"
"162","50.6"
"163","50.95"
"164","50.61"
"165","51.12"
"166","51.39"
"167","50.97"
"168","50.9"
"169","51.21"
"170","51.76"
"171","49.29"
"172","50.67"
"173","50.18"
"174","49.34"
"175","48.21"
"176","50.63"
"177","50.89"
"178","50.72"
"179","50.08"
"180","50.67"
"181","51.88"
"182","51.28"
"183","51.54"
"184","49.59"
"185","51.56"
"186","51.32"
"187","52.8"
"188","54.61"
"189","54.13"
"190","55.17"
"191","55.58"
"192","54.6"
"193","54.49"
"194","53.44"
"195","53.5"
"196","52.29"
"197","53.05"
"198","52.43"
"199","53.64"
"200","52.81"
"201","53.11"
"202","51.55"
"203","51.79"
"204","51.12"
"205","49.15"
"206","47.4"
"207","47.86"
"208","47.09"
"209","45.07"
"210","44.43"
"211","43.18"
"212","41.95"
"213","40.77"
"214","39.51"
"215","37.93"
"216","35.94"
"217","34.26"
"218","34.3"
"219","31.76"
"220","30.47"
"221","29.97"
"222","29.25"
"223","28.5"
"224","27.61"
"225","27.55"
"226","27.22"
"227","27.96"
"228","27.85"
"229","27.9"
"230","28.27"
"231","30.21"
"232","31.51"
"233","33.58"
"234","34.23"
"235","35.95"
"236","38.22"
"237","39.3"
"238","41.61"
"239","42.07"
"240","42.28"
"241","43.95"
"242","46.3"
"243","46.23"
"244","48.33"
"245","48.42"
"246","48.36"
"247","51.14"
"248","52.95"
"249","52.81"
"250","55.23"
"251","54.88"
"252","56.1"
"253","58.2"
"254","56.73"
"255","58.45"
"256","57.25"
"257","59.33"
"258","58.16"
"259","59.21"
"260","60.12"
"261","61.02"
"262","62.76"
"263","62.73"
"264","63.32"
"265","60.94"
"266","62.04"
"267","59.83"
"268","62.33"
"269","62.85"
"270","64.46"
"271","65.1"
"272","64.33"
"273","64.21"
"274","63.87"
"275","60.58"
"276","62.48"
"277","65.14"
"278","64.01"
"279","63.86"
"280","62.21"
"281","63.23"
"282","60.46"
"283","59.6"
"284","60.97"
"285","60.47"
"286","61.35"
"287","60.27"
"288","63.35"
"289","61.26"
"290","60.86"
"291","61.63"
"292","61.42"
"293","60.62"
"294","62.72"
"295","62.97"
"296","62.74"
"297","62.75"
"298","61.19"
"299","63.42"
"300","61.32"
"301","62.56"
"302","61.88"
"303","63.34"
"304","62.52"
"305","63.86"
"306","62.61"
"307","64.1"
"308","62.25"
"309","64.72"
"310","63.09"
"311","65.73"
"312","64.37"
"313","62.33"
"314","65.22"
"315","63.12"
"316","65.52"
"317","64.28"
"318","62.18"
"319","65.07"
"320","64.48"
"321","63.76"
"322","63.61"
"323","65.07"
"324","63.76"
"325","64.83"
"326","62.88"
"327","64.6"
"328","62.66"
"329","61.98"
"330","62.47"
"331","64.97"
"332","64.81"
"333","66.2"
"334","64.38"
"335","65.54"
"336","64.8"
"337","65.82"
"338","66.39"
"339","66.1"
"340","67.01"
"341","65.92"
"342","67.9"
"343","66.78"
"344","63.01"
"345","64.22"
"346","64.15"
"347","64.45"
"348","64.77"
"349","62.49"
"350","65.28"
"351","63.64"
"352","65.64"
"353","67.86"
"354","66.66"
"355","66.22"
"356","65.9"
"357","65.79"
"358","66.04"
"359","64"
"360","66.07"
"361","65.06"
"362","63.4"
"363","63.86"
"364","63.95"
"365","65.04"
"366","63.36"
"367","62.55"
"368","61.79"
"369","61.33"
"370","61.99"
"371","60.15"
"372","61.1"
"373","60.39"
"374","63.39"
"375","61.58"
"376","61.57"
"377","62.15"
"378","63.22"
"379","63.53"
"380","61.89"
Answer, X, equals 1.46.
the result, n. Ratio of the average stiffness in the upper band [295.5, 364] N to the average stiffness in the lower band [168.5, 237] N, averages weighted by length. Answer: 1.5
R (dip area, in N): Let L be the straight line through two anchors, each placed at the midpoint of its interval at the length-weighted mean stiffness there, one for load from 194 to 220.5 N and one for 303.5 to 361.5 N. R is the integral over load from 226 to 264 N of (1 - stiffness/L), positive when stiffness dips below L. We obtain 3.4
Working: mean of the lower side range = 45.4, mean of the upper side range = 64.6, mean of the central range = 47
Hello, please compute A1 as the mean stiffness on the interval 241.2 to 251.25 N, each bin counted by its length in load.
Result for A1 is 50.2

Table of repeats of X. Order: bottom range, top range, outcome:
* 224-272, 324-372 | 1.32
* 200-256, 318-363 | 1.55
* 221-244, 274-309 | 1.80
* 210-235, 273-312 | 1.90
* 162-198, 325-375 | 1.24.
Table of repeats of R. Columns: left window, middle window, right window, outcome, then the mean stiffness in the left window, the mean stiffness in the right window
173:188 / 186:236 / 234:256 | 7.7 N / 50.9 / 48.3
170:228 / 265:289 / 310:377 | -2.9 N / 45.8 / 64.2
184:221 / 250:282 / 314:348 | -3.0 N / 47.4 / 64.6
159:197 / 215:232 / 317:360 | 7.7 N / 51.7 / 64.9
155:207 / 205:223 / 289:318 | 5.2 N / 51.5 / 62.9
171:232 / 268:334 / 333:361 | -4.9 N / 44.6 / 65.4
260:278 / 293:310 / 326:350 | 0.3 N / 62.8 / 64.8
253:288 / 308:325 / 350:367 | -0.2 N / 61.6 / 65.1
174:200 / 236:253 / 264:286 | 3.1 N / 52.3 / 62.5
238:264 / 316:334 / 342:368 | -0.7 N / 53.7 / 64.8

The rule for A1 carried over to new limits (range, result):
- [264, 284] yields 62.7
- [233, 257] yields 48.1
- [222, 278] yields 49.6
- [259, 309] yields 62.3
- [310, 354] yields 64.7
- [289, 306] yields 62.2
